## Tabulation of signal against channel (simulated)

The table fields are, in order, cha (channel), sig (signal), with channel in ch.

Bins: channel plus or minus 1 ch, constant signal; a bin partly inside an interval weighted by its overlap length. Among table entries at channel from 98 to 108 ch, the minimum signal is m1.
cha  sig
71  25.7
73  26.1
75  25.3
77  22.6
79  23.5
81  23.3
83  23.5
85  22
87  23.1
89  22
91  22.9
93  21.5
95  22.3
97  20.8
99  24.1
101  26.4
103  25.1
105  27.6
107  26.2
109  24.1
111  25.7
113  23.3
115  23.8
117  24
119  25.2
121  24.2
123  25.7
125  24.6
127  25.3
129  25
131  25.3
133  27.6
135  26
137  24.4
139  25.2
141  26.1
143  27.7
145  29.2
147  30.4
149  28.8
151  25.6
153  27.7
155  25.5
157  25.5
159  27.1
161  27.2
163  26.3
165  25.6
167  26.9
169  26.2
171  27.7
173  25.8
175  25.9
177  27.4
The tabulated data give 24.1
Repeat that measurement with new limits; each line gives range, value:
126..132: 25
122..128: 24.6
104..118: 23.3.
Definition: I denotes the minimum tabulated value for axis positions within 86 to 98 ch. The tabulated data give 20.8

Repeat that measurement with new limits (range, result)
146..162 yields 25.5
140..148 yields 26.1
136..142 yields 24.4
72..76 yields 25.3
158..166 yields 25.6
